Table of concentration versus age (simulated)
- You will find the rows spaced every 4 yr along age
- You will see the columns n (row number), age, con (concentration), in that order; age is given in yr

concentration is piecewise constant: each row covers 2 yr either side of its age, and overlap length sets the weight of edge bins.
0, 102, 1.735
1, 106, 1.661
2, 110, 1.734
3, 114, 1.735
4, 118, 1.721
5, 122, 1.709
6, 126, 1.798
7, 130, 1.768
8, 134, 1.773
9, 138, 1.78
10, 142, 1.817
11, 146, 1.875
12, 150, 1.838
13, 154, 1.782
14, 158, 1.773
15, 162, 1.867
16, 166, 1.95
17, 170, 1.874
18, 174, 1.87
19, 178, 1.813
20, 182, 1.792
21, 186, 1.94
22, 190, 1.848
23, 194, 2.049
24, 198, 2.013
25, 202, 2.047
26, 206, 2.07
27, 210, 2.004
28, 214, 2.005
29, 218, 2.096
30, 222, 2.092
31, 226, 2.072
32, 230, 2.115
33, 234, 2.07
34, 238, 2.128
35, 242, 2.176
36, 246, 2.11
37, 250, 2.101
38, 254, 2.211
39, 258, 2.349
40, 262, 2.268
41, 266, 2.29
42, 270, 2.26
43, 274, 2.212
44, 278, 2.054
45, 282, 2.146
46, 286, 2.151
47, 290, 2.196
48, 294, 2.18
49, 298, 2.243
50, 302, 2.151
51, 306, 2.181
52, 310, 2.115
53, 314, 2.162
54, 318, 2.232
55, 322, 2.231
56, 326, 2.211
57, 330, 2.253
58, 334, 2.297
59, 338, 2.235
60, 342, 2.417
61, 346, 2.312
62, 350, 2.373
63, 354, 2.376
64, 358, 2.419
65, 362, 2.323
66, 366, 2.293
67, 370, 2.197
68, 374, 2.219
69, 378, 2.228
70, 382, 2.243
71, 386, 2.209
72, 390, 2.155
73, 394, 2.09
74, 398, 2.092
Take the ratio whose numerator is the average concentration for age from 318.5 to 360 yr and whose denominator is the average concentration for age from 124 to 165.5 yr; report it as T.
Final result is 1.27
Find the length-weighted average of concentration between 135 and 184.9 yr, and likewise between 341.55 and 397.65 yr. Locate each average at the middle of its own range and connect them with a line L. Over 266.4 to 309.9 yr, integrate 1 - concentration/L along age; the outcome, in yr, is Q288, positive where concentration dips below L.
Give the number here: -1.7 yr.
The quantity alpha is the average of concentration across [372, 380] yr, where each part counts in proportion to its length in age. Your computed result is 2.22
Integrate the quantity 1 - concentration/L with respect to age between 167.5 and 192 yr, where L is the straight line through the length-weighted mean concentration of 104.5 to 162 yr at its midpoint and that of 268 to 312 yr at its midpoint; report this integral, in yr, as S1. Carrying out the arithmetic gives 0.4 yr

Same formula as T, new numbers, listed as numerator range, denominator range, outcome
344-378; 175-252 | 1.14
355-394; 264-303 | 1.03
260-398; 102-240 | 1.18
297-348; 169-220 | 1.14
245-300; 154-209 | 1.15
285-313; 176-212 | 1.11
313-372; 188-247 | 1.11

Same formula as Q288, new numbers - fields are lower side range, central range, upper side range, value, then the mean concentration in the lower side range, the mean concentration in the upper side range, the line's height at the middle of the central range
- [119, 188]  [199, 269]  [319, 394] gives -4.5 yr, 1.82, 2.27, 2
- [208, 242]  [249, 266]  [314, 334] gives -0.9 yr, 2.08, 2.23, 2.13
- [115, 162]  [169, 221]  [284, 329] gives -1.0 yr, 1.79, 2.19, 1.92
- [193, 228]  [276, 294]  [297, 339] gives 0.2 yr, 2.05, 2.21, 2.16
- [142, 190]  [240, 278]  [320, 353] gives -2.2 yr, 1.85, 2.29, 2.09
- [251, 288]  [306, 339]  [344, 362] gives 1.4 yr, 2.21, 2.36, 2.31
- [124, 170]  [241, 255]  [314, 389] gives -0.7 yr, 1.82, 2.28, 2.05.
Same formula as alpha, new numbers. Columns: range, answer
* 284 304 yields 2.18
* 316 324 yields 2.23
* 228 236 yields 2.09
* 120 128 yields 1.75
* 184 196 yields 1.95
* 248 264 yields 2.23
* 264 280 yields 2.2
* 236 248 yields 2.14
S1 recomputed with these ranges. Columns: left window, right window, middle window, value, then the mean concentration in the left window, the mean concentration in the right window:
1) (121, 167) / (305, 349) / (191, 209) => -0.8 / 1.81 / 2.24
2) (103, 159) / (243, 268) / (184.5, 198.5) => 0.2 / 1.77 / 2.22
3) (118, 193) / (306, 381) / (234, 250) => -0.7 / 1.83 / 2.27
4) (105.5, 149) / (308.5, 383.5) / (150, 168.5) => 0.0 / 1.77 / 2.27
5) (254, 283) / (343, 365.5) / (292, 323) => 1.4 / 2.23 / 2.36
